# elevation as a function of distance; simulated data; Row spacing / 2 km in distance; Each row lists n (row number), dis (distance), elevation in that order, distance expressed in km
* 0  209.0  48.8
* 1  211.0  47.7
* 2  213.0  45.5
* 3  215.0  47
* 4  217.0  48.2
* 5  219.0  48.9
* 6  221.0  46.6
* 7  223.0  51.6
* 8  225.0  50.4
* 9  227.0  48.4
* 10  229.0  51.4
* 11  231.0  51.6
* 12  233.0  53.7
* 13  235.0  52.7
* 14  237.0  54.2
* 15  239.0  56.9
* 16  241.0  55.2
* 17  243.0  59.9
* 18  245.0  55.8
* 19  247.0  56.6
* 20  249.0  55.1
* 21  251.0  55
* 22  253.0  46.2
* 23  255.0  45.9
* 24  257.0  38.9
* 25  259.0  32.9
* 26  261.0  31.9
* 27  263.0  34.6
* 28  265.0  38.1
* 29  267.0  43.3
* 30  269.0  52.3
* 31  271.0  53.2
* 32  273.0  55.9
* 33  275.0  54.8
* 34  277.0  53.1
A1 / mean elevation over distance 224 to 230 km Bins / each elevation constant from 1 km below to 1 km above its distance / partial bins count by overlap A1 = 50.1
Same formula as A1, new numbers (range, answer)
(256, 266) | 35.3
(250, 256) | 49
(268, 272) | 52.8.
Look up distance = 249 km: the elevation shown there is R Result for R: 55.1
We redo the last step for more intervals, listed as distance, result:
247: 56.6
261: 31.9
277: 53.1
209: 48.8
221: 46.6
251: 55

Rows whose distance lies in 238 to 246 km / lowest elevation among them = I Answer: 55.2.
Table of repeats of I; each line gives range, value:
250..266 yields 31.9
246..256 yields 45.9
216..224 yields 46.6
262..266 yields 34.6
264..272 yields 38.1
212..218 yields 45.5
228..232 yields 51.4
